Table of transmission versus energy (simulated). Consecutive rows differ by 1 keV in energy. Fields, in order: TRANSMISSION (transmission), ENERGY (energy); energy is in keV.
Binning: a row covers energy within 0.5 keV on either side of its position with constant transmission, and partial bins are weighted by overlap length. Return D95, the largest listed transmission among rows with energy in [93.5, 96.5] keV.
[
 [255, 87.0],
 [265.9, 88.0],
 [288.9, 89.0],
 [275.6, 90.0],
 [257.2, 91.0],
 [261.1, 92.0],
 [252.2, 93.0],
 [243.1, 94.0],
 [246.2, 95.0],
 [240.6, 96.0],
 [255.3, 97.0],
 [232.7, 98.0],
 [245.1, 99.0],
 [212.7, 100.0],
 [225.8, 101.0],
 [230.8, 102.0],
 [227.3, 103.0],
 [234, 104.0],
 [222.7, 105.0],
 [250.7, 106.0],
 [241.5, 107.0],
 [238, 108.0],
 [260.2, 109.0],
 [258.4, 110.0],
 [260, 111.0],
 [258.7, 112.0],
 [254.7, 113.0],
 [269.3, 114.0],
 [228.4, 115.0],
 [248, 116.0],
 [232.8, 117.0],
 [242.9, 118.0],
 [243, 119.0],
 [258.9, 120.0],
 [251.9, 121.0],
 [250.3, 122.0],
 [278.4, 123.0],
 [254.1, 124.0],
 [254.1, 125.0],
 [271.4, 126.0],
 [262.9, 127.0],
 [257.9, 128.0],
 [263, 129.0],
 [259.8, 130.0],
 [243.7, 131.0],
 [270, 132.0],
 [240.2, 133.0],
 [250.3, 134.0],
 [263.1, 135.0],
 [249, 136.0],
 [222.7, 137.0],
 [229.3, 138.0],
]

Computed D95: 246.2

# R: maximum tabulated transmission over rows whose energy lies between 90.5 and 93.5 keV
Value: 261.1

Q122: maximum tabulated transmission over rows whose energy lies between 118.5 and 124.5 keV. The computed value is 278.4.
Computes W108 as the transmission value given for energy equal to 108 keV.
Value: 238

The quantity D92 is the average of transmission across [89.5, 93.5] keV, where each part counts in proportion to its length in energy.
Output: 262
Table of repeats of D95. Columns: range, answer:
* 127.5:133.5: 270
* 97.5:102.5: 245.1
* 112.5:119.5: 269.3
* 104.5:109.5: 260.2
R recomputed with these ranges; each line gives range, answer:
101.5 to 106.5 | 250.7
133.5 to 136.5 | 263.1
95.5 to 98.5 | 255.3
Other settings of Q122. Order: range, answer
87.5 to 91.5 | 288.9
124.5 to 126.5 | 271.4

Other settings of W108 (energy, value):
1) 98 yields 232.7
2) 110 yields 258.4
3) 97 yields 255.3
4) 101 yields 225.8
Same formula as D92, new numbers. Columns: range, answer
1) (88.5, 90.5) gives 282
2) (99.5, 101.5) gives 219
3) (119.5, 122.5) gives 254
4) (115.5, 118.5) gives 241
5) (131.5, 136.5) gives 255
